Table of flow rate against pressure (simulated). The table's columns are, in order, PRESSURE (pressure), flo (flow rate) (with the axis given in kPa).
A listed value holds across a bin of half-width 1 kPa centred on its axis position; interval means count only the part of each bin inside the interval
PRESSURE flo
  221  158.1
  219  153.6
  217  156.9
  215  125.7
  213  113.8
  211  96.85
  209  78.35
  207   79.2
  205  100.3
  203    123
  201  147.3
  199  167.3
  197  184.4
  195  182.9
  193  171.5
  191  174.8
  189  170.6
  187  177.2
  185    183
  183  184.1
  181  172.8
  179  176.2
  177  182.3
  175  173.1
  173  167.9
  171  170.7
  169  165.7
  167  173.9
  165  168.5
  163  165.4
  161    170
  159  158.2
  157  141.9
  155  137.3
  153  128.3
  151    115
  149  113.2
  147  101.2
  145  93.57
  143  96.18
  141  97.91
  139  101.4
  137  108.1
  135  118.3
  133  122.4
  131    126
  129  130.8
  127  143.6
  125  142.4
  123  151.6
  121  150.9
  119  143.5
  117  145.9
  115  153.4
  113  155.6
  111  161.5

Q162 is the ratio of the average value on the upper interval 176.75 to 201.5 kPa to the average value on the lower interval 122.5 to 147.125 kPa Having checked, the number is 1.49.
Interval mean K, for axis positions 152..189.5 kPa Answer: 167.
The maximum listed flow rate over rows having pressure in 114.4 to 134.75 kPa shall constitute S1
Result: 153.4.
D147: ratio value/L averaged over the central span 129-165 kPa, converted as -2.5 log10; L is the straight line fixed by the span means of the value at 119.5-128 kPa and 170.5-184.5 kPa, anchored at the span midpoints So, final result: 0.27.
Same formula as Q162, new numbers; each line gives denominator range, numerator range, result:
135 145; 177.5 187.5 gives 1.76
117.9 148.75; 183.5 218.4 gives 1.18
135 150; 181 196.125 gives 1.73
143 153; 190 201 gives 1.62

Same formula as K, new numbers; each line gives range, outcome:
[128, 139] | 119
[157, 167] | 164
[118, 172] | 135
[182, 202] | 174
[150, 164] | 145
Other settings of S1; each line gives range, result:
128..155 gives 137.3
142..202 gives 184.4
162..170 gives 173.9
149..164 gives 170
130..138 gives 126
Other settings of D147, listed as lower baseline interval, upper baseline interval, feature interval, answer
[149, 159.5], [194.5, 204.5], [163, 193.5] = -0.193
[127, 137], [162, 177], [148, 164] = 0.097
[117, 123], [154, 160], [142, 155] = 0.307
